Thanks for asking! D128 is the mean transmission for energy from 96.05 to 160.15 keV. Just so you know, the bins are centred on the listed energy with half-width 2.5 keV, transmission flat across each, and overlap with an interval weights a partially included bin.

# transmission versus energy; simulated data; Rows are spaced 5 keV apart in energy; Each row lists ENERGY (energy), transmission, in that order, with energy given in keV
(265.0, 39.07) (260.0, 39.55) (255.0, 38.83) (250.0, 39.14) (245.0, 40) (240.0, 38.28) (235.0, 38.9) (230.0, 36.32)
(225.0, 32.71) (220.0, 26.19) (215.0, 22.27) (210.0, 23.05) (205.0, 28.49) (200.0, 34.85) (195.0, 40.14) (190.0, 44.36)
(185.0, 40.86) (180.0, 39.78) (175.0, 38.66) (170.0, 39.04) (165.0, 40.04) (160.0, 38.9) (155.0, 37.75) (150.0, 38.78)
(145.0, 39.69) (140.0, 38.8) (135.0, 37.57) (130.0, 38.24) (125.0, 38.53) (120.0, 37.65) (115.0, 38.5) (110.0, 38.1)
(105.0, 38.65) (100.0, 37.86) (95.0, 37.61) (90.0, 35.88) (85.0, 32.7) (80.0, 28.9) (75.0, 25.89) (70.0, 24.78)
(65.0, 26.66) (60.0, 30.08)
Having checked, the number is 38.3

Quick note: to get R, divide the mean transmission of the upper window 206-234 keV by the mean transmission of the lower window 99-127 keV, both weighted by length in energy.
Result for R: 0.75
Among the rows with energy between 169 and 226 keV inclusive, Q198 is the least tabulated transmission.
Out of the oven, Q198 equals 22.27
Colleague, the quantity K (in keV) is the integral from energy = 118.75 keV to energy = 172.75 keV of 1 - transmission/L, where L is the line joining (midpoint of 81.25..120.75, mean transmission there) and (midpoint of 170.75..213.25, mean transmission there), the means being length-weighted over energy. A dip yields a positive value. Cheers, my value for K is -3.2 keV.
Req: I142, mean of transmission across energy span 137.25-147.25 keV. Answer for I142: 39.2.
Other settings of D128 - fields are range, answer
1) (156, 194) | 40.1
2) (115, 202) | 39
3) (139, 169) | 39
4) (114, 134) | 38.2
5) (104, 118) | 38.4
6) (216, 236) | 32.3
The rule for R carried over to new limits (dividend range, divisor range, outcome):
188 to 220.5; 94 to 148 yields 0.82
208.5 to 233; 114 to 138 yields 0.75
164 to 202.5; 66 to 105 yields 1.23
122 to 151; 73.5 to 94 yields 1.22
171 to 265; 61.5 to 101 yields 1.16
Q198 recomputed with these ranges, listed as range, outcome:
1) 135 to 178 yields 37.57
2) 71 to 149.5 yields 25.89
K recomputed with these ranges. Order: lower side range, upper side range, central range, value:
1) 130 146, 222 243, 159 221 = 3.6 keV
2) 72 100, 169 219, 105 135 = -4.4 keV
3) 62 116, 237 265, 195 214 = 3.9 keV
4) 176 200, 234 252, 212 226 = 4.7 keV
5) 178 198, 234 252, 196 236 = 9.7 keV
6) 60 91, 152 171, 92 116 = -4.4 keV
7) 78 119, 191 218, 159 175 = -3.3 keV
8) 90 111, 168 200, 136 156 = 0.1 keV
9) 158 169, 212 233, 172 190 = -2.0 keV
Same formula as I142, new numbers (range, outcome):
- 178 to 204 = 39.3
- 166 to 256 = 35.7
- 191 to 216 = 31.1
